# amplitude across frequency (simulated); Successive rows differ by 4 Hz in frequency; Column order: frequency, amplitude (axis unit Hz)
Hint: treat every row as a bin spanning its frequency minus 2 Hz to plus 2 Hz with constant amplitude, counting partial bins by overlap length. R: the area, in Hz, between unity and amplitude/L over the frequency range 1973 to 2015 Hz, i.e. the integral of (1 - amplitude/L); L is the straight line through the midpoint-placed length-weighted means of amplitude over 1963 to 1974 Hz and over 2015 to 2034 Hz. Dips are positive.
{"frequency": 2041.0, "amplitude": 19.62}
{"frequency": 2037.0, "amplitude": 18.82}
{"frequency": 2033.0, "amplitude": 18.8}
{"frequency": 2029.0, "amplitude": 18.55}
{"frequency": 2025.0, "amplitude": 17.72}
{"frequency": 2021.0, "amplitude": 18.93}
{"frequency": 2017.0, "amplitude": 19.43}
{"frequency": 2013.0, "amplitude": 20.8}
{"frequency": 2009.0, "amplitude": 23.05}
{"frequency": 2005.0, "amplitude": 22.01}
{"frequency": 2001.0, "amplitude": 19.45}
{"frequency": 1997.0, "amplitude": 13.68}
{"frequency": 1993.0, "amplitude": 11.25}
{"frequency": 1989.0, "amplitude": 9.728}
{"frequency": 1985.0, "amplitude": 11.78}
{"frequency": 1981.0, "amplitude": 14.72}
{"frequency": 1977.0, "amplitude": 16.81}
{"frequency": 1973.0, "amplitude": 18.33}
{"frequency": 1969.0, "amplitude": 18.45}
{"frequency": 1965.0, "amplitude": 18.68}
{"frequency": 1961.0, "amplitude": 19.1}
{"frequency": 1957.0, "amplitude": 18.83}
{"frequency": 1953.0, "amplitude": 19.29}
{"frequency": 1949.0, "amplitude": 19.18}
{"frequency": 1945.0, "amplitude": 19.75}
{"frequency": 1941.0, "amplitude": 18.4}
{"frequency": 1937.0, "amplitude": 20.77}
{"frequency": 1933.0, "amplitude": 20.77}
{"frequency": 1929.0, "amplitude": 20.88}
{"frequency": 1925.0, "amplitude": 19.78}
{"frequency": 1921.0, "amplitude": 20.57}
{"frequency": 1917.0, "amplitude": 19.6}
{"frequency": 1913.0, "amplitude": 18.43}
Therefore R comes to 4.9 Hz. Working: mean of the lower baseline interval 18.5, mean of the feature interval 16.4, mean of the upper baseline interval 18.7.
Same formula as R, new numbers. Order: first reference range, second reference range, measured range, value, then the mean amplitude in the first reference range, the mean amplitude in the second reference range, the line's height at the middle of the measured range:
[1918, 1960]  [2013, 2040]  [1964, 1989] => 4.6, 19.8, 18.9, 19.4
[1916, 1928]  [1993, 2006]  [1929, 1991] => 3.0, 20.1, 17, 18.6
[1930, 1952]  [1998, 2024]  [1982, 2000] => 7.1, 19.8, 20.2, 20.1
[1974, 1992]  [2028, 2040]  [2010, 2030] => -2.4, 13.4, 18.8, 17.3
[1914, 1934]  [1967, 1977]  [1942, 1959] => -0.2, 20.2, 18.1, 19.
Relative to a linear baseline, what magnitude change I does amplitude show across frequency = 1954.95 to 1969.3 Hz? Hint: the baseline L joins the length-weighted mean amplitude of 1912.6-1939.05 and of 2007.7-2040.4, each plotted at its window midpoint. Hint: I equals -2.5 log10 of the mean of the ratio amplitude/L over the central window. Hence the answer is 0.06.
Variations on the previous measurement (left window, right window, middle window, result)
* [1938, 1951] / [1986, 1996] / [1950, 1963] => -0.120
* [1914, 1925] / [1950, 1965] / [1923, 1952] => -0.024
